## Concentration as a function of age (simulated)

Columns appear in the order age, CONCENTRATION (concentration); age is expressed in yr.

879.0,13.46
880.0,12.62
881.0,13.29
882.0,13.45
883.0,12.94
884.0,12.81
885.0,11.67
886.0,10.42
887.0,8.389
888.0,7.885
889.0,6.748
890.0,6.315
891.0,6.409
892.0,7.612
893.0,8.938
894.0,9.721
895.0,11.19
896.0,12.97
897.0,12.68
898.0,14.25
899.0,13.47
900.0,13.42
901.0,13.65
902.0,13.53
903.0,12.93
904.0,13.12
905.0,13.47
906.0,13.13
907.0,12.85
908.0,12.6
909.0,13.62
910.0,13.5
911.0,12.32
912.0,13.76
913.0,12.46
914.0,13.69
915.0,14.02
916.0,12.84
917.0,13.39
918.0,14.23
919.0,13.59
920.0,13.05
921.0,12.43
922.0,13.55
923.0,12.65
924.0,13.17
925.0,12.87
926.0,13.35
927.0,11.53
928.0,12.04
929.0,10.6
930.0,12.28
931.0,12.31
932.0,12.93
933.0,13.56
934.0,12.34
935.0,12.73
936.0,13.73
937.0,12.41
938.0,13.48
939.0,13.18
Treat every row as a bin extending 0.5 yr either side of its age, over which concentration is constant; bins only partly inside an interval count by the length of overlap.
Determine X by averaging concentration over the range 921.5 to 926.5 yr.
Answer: 13.1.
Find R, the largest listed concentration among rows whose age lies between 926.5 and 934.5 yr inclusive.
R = 13.56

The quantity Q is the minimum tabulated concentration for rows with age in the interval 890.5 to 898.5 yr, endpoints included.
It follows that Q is 6.409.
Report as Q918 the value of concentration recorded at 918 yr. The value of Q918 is 14.23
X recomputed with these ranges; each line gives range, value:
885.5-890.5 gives 7.95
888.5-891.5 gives 6.49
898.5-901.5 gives 13.5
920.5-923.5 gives 12.9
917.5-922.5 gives 13.4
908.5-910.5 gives 13.6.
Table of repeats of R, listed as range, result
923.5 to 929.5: 13.35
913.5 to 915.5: 14.02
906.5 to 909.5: 13.62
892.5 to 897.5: 12.97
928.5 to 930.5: 12.28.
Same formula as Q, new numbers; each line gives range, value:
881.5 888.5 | 7.885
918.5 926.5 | 12.43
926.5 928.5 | 11.53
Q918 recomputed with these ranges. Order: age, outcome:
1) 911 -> 12.32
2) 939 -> 13.18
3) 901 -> 13.65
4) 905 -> 13.47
